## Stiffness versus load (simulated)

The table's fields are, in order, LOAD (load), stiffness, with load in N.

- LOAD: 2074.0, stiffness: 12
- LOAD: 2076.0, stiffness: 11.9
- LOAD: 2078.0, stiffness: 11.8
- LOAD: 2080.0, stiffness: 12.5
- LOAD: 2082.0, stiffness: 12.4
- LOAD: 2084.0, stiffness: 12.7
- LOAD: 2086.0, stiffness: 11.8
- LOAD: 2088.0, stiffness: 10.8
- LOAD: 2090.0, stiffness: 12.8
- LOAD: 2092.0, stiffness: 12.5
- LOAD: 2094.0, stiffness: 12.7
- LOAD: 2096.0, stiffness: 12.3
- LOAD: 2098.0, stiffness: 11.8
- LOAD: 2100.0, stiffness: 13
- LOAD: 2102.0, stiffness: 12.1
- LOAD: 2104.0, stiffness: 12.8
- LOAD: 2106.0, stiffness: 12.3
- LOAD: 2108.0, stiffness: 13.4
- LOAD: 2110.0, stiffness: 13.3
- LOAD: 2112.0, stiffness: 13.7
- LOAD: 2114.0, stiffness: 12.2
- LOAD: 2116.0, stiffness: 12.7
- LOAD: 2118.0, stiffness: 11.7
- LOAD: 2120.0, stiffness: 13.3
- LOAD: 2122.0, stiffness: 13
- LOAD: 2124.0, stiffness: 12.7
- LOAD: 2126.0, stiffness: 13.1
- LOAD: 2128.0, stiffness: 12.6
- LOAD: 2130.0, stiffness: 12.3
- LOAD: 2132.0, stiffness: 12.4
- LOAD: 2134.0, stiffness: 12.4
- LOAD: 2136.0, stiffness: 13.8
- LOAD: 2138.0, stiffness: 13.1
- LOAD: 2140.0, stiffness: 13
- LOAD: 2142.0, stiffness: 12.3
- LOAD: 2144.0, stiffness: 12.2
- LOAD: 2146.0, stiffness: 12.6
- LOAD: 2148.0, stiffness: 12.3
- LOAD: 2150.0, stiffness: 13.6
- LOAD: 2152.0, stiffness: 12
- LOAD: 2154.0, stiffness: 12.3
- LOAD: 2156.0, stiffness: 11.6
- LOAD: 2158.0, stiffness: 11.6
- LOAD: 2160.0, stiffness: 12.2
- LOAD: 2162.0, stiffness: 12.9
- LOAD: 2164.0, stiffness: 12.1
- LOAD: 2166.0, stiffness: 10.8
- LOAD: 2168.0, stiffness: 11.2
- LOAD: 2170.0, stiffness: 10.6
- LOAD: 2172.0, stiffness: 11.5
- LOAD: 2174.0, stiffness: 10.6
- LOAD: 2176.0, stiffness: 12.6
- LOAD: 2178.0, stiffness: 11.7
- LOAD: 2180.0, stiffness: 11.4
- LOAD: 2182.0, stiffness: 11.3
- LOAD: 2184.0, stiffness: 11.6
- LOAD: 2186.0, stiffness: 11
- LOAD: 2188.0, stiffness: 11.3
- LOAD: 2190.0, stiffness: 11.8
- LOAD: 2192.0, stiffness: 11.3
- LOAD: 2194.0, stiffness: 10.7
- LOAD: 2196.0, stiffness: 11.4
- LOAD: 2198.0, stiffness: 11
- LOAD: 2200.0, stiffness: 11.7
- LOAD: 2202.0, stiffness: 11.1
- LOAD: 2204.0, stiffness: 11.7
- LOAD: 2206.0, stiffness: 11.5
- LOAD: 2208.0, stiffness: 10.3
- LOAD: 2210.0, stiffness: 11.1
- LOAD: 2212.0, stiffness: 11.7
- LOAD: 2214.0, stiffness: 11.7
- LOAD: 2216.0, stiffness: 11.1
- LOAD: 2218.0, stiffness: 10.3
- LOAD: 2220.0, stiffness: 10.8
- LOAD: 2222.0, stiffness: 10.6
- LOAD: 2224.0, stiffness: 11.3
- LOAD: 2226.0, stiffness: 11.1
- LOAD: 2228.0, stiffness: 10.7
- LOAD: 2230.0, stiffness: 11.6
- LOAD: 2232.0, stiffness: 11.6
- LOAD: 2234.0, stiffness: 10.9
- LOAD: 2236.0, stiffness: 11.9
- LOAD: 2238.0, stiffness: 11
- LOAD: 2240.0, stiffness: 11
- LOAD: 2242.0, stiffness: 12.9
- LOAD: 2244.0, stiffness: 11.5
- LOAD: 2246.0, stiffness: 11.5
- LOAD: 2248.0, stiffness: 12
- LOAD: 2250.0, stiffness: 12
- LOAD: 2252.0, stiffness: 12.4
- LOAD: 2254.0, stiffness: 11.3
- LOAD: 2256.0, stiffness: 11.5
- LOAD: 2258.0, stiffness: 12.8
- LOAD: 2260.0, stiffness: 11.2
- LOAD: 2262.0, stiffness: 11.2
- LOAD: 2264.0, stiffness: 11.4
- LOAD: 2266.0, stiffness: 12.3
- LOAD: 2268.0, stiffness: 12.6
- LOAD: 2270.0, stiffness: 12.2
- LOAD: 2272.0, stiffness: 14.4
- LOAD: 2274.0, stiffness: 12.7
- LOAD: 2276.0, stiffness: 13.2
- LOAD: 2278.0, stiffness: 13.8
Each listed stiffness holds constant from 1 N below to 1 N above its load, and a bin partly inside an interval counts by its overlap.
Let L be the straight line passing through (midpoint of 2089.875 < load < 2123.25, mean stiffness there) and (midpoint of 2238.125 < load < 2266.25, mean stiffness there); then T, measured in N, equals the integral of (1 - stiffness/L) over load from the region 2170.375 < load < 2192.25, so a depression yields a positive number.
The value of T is 1.4 N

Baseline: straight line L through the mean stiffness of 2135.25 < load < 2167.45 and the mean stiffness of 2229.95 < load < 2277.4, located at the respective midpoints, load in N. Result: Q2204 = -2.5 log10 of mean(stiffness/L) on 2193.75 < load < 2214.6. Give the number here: 0.08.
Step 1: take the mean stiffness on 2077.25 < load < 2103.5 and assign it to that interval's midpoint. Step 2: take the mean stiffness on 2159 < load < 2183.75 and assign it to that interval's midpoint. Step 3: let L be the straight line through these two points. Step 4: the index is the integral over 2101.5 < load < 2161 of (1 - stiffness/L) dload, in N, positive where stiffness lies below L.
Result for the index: -3.5 N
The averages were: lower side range 12.3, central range 12.6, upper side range 11.6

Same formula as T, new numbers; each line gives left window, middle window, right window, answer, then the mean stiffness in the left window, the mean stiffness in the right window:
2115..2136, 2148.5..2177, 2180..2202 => 0.2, 12.7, 11.3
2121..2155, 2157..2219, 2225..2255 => 3.9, 12.7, 11.6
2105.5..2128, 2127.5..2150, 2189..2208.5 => -0.5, 12.9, 11.3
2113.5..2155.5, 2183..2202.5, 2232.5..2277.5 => 1.6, 12.6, 12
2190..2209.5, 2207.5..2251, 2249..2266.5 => 0.7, 11.2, 11.8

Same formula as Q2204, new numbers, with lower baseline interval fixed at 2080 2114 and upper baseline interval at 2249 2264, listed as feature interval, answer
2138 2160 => -0.010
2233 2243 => 0.027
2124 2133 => -0.022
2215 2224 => 0.111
